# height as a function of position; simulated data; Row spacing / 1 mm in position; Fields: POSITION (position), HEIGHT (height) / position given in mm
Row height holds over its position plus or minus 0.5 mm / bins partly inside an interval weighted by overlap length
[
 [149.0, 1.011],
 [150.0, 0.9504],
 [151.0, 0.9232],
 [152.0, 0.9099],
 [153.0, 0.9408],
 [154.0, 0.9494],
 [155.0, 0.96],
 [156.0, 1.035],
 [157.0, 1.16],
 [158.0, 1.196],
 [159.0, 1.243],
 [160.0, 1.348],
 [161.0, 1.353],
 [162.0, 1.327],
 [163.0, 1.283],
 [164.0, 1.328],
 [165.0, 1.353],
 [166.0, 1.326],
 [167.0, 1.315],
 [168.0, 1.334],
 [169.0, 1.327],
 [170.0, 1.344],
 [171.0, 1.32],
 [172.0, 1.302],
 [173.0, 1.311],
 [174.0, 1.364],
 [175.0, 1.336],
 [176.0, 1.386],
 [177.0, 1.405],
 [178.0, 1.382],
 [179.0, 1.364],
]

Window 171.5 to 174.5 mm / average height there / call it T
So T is 1.33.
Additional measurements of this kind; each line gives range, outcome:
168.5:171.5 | 1.33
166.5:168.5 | 1.32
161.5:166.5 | 1.32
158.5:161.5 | 1.31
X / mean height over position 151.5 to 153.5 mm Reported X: 0.925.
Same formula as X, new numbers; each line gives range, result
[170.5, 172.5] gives 1.31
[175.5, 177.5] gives 1.4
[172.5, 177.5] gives 1.36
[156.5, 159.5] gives 1.2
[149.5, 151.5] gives 0.937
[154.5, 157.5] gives 1.05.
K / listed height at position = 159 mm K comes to 1.243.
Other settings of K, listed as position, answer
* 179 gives 1.364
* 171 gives 1.32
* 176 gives 1.386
